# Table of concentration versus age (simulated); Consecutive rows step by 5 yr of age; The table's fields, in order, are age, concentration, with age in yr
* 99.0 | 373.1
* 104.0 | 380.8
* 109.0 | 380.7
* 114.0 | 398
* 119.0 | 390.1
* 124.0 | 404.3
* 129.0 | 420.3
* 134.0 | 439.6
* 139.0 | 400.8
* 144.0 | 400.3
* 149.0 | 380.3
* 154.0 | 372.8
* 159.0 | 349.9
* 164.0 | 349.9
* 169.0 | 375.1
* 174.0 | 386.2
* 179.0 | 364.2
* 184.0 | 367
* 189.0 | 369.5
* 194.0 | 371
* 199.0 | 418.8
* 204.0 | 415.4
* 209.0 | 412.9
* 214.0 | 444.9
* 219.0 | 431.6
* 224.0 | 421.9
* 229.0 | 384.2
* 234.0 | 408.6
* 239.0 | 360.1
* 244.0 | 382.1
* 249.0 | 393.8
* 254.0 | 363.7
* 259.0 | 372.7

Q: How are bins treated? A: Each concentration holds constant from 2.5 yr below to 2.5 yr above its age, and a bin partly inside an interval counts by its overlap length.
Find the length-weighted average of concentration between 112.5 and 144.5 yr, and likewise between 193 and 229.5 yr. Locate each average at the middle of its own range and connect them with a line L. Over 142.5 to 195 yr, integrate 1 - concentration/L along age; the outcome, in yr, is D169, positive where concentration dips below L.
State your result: 5.2 yr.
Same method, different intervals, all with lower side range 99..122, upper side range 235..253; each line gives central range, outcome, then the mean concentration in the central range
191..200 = -0.2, 390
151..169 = 1.1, 361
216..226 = -1.2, 428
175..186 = 0.4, 368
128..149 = -1.4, 411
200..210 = -0.9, 415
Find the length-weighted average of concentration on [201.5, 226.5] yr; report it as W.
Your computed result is 425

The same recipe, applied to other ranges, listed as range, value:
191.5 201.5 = 395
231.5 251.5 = 386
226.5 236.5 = 396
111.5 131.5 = 403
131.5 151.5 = 405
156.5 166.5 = 350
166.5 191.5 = 372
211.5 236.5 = 418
